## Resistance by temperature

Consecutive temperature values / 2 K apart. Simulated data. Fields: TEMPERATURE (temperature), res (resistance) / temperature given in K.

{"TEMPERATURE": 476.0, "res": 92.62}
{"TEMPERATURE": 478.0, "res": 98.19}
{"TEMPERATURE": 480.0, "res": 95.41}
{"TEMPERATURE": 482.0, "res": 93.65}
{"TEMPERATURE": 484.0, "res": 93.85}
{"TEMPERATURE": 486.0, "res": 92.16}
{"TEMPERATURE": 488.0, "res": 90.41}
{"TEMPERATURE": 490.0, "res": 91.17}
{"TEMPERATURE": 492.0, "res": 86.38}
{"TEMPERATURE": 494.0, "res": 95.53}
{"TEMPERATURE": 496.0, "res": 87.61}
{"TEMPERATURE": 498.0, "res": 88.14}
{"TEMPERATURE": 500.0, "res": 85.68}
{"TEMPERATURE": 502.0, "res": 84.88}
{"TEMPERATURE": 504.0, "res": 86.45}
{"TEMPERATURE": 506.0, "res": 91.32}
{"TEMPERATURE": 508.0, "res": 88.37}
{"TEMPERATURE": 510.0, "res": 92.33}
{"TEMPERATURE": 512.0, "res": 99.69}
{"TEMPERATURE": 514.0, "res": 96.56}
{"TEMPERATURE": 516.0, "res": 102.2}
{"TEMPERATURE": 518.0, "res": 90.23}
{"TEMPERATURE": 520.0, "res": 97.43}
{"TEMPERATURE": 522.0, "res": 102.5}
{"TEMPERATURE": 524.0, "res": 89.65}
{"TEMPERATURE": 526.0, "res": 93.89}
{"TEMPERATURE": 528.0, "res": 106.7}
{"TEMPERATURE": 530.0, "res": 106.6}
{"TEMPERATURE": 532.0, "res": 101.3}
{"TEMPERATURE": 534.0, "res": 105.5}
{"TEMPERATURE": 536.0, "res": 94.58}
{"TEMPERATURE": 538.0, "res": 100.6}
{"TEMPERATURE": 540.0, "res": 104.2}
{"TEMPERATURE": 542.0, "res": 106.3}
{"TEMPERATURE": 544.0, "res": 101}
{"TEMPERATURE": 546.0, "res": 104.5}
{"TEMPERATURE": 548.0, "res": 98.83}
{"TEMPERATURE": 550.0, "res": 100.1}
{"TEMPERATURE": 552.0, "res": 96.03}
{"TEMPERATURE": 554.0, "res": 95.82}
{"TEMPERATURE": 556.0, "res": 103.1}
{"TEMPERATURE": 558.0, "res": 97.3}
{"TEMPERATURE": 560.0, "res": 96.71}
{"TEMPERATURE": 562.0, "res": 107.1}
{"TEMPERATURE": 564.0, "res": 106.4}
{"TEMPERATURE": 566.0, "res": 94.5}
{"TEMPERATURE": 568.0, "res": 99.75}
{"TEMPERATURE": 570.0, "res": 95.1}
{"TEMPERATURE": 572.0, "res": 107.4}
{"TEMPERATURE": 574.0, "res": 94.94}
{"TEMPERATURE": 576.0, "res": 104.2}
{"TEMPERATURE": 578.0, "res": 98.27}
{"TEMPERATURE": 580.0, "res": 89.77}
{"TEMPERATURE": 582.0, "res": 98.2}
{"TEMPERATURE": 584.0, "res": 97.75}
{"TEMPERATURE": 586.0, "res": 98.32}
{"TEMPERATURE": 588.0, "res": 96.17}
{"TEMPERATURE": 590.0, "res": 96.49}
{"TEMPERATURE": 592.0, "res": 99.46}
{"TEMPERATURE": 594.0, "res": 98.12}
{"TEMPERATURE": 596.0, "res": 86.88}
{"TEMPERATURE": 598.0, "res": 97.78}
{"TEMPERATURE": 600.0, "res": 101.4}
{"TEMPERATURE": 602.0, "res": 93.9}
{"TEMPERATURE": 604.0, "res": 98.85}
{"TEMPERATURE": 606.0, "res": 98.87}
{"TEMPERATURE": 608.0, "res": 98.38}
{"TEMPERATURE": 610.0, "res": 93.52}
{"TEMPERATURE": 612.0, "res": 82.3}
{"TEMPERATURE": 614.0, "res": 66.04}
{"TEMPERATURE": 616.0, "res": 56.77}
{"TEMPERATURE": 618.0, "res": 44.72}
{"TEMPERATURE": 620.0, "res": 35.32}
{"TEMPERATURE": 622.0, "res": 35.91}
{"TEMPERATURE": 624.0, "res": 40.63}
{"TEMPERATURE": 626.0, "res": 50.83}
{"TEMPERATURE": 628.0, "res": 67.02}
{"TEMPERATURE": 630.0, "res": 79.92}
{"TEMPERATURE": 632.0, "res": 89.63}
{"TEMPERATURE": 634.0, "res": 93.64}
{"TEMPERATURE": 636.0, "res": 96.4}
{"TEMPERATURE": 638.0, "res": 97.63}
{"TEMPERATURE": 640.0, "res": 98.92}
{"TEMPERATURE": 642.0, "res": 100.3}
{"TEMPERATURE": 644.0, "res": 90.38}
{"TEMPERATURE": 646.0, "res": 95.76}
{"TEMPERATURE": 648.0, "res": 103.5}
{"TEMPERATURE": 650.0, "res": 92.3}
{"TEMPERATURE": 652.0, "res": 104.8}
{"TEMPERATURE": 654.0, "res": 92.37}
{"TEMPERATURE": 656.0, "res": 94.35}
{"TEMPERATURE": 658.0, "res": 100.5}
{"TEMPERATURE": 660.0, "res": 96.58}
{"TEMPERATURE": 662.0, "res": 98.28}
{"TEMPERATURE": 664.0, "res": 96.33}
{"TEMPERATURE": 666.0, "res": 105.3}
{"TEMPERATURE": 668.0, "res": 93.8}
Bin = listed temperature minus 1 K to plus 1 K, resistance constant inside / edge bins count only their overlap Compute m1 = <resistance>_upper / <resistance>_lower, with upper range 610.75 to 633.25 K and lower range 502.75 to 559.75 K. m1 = 0.61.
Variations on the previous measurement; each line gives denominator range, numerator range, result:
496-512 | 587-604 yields 1.09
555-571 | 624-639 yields 0.79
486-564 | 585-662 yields 0.89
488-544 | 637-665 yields 1.02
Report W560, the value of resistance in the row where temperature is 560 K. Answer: 96.71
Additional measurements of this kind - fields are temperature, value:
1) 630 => 79.92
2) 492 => 86.38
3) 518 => 90.23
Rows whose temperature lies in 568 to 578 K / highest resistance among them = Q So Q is 107.4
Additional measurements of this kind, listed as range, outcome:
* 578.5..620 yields 101.4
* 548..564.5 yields 107.1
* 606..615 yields 98.87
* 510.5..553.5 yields 106.7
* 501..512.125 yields 99.69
